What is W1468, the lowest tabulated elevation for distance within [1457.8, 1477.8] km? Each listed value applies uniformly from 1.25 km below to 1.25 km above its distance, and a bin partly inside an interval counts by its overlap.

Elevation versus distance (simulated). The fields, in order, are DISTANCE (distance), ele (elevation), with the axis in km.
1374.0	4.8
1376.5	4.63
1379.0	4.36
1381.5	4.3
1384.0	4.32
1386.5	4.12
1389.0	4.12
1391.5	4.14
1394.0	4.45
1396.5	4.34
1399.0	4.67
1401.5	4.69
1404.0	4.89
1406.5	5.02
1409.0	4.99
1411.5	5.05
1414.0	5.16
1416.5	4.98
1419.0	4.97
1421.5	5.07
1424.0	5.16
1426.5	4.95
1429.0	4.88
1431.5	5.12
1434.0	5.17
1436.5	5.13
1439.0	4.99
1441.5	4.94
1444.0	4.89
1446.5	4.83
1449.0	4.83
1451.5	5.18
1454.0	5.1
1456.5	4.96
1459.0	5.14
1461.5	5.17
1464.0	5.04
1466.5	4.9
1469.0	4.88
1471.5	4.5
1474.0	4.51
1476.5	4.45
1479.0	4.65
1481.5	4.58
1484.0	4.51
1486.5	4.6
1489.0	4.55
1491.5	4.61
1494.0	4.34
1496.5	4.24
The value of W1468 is 4.45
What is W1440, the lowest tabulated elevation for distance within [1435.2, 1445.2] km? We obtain 4.89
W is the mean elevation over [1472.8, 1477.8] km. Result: 4.48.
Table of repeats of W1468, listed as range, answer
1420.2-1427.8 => 4.95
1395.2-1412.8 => 4.34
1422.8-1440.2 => 4.88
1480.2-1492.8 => 4.51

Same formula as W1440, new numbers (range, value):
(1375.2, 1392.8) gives 4.12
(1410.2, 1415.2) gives 5.05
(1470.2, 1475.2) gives 4.5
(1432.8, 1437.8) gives 5.13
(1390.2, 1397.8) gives 4.14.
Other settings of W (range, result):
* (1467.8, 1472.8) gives 4.69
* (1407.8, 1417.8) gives 5.04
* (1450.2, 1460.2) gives 5.09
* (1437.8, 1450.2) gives 4.9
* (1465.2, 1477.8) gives 4.65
